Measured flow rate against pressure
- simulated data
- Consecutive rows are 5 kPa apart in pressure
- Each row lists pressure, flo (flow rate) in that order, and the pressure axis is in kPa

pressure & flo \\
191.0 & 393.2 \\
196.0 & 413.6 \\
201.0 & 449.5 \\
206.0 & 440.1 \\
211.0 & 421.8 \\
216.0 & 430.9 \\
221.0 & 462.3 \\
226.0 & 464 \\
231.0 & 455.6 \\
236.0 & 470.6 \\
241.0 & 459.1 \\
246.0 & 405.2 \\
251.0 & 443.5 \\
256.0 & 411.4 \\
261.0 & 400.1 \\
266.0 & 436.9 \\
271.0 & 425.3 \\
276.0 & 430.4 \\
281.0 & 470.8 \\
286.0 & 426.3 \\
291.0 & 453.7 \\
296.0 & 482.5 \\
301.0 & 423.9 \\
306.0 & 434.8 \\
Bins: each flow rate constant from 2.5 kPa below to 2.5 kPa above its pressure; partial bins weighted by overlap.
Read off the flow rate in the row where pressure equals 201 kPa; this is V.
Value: 449.5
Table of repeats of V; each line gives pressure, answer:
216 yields 430.9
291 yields 453.7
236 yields 470.6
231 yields 455.6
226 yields 464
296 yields 482.5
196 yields 413.6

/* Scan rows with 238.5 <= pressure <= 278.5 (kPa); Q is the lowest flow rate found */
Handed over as 400.1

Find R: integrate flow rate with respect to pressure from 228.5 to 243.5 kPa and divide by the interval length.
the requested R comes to 462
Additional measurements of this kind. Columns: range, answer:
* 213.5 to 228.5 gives 452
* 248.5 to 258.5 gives 427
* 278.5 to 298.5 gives 458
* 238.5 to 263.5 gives 424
